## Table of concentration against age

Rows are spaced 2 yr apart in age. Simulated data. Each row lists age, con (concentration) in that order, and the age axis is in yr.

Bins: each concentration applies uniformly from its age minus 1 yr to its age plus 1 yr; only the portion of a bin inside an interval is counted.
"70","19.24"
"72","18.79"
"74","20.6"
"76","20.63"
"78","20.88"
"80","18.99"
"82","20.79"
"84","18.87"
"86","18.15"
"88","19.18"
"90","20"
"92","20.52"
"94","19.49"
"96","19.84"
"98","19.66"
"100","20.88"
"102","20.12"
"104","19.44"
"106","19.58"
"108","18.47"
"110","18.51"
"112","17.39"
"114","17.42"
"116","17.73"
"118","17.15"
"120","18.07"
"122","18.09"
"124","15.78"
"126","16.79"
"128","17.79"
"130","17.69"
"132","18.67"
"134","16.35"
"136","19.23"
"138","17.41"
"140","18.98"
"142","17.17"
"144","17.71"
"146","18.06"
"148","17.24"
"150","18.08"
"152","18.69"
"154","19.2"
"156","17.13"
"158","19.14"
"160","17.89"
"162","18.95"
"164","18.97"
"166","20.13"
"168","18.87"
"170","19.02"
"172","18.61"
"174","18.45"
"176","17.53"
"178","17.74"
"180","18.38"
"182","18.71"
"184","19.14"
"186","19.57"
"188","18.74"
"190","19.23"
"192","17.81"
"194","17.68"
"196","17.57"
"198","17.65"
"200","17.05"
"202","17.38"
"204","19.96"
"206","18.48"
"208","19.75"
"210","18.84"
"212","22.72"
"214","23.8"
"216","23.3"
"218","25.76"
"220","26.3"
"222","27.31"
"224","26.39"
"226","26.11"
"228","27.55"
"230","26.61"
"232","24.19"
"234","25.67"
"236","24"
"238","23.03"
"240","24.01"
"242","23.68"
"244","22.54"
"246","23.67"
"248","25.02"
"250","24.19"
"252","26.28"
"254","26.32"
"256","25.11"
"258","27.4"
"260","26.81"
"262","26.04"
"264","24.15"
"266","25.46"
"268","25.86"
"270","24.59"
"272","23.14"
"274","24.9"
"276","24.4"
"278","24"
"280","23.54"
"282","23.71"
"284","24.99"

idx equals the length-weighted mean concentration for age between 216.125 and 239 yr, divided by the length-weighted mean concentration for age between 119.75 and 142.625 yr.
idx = 1.5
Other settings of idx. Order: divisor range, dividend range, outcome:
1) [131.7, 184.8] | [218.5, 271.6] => 1.38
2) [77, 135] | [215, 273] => 1.35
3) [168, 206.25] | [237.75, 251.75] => 1.30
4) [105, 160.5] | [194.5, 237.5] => 1.26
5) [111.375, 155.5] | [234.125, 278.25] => 1.40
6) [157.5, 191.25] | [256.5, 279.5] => 1.34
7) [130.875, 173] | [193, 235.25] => 1.22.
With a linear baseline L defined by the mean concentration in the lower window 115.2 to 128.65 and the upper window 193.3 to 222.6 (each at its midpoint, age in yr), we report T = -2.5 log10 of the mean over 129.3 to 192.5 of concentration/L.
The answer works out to 0.03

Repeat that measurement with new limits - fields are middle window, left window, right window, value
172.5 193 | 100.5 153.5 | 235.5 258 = 0.138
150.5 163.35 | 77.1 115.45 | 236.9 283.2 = 0.155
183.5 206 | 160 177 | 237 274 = 0.126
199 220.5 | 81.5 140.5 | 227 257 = 0.108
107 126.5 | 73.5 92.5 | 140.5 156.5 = 0.078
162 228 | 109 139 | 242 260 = 0.079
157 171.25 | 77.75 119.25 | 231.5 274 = 0.138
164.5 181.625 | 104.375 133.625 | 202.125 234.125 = 0.131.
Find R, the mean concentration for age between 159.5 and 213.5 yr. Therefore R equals 18.8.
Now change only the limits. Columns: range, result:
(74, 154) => 18.6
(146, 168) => 18.5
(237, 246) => 23.4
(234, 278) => 24.8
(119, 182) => 18.1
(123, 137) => 17.5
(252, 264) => 26.1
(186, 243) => 22.1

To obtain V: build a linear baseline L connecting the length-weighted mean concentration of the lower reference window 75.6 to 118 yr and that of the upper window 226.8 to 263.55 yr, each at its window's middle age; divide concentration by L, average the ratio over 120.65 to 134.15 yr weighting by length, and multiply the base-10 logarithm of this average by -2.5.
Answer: 0.18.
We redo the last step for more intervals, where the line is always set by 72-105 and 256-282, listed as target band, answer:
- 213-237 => -0.08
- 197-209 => 0.25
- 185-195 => 0.22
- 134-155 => 0.18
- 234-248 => 0.02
